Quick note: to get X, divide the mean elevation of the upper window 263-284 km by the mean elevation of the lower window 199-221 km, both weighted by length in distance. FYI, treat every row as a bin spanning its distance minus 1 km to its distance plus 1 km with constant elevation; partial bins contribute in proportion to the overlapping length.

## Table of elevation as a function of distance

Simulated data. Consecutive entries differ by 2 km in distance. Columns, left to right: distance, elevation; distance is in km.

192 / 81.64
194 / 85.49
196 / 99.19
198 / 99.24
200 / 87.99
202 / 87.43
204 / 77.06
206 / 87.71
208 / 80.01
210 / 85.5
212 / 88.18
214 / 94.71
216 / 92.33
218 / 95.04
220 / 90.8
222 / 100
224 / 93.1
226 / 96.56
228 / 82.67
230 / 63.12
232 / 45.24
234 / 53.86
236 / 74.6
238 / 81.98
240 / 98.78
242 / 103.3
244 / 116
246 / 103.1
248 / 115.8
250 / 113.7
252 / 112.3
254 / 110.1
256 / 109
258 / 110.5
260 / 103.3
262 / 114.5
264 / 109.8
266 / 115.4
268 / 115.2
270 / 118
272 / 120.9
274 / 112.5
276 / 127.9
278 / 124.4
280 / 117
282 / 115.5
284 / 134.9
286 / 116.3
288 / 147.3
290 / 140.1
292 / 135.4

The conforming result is 1.35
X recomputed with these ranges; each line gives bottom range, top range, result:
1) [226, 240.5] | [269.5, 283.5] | 1.66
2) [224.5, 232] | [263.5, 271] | 1.50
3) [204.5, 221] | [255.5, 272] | 1.27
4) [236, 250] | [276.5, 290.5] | 1.25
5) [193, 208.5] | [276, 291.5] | 1.45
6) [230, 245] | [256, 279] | 1.43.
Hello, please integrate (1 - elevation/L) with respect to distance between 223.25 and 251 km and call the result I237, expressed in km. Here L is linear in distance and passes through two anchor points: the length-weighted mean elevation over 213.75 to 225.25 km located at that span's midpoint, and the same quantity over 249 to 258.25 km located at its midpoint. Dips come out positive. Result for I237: 4.0 km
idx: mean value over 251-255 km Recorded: 111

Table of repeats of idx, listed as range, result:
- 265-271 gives 116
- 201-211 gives 83.5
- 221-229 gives 93.1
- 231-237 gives 57.9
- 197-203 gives 91.6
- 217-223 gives 95.3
